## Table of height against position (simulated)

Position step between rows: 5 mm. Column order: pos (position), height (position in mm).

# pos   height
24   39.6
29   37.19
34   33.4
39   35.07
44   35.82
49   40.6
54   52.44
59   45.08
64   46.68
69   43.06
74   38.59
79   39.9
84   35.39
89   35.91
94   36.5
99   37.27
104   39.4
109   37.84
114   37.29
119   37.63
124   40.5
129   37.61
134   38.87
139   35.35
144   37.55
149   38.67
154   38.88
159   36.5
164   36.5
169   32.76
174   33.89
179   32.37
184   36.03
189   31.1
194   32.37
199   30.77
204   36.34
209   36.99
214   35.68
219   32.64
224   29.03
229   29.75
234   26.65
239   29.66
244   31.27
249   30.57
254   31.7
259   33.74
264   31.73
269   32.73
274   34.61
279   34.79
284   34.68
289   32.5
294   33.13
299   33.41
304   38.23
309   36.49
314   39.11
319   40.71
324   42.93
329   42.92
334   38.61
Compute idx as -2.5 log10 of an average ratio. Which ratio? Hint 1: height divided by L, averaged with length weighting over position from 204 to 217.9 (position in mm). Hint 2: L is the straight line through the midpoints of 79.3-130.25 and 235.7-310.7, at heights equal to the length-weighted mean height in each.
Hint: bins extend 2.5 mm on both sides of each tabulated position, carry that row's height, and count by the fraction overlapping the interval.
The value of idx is -0.035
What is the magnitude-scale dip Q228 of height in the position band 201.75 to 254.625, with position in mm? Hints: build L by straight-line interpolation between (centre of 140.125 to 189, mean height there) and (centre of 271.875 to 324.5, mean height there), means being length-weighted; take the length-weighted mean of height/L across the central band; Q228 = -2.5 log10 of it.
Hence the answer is 0.131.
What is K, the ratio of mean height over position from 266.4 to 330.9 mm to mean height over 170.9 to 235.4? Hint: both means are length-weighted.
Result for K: 1.12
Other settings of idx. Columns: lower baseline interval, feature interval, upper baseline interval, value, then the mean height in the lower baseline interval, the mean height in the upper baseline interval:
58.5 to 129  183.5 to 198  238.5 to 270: 0.07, 39.1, 31.7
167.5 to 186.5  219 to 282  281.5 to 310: 0.10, 33.8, 34.6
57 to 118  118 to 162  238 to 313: -0.01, 39.3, 33.5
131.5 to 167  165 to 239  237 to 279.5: 0.08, 37.4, 32.2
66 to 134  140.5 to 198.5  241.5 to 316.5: 0.05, 38.3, 33.9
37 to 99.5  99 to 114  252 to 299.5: 0.02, 40.3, 33.3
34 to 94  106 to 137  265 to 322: 0.02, 40.3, 35.5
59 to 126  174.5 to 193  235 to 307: 0.09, 39.1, 32.9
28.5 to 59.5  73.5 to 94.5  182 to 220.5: 0.03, 39.8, 34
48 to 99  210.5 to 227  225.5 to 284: 0.03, 41.2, 31.7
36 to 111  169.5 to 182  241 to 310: 0.11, 39.9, 33.4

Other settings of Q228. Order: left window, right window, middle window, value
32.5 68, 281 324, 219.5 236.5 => 0.293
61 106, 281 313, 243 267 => 0.126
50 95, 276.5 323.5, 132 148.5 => 0.074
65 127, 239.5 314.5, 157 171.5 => 0.044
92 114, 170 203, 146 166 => -0.090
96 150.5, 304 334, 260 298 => 0.185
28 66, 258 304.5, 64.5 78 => -0.039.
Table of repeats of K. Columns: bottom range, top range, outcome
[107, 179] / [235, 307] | 0.89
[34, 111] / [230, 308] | 0.82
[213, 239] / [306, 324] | 1.30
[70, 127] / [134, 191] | 0.94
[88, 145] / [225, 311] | 0.86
